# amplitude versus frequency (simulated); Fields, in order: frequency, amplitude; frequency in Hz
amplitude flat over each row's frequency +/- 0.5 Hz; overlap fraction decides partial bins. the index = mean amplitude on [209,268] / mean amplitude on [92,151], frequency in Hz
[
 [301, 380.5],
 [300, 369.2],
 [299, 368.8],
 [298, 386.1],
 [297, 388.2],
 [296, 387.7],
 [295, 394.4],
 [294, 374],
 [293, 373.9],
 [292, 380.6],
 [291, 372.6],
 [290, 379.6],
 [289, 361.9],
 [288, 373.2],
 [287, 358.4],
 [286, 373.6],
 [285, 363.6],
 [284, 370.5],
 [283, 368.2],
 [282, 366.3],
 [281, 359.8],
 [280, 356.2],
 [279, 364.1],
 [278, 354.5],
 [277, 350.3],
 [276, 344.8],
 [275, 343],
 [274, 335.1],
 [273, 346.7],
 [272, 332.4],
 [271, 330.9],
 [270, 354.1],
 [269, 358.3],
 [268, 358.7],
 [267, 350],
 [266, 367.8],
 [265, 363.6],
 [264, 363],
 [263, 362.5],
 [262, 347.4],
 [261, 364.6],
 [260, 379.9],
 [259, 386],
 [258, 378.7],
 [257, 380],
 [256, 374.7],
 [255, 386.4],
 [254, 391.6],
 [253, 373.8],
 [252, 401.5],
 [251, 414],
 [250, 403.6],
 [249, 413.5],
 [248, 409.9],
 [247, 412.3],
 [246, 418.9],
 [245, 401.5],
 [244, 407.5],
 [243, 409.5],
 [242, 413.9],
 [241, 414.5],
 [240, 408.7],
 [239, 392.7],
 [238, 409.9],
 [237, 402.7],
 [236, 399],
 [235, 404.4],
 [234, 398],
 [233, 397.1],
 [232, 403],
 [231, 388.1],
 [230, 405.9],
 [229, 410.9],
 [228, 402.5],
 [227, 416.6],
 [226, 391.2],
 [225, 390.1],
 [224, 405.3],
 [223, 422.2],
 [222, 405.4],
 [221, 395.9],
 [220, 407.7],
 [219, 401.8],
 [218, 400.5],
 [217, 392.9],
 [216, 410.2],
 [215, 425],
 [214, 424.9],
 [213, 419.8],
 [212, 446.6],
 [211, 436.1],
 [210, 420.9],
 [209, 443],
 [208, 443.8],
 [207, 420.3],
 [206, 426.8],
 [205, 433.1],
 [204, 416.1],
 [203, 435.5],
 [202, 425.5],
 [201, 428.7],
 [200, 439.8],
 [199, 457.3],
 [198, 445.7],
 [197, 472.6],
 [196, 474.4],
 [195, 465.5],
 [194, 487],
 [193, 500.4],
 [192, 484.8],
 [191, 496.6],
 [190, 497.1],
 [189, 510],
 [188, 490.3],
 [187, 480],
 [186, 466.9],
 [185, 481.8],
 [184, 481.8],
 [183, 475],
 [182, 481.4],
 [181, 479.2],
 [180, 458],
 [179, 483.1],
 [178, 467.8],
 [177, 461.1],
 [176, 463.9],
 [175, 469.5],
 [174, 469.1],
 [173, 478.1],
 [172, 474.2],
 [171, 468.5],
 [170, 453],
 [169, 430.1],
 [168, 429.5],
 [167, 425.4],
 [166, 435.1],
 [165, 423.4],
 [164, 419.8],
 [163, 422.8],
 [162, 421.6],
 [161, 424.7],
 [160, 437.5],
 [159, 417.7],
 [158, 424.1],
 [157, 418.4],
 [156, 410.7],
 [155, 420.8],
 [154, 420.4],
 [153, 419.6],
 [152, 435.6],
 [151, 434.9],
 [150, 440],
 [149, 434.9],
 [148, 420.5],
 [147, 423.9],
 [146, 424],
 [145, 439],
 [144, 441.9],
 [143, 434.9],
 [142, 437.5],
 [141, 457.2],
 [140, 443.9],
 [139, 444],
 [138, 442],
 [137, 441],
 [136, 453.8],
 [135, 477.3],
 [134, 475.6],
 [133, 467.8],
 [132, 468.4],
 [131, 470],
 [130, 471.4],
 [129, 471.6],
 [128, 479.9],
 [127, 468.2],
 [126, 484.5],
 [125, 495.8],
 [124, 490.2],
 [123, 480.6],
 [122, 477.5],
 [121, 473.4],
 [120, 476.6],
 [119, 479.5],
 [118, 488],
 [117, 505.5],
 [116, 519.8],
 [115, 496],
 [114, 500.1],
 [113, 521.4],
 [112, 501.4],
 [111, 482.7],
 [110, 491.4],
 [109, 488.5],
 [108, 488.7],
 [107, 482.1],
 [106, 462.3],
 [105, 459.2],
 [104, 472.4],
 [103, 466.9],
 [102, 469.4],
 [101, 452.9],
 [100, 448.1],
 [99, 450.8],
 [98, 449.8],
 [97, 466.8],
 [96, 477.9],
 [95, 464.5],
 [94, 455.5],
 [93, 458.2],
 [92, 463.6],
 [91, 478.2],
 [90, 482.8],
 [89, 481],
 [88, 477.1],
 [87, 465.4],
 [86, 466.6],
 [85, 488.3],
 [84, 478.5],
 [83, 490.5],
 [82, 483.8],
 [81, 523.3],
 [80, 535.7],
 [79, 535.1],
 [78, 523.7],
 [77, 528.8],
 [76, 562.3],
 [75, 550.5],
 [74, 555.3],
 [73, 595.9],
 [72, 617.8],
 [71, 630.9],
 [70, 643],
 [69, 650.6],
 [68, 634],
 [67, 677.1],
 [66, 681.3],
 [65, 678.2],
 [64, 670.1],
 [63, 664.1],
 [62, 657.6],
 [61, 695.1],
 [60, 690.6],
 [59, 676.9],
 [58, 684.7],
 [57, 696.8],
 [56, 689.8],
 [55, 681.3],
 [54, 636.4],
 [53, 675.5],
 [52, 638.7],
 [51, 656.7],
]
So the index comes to 0.9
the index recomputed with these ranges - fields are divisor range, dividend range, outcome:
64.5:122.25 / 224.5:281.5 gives 0.75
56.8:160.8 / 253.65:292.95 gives 0.72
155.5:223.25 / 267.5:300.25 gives 0.81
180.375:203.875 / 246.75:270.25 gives 0.80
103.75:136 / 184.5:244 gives 0.89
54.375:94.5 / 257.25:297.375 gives 0.63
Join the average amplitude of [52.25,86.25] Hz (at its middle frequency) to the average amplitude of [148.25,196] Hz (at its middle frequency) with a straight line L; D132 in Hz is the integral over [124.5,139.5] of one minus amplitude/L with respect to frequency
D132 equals 1.4 Hz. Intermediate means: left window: 609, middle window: 467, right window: 455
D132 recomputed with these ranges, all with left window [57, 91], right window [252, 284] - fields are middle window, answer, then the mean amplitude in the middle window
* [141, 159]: 2.4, 429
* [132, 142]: 1.1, 456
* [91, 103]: 2.0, 461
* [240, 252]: -0.7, 410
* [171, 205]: -1.3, 469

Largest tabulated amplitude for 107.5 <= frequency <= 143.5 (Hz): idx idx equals 521.4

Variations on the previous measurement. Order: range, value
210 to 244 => 446.6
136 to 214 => 510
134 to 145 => 477.3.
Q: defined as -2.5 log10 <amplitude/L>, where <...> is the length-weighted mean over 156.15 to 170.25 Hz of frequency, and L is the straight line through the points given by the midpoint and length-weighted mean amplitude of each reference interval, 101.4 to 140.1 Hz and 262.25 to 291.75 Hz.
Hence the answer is 0.05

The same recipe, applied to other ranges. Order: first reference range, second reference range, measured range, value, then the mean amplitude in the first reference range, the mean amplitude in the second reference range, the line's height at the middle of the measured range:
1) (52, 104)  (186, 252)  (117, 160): 0.12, 560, 427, 503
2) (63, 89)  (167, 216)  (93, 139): 0.12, 566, 458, 529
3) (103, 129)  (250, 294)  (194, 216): -0.05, 486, 366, 418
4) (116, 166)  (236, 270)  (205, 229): -0.02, 450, 388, 408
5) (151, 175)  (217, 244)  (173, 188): -0.11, 435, 404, 427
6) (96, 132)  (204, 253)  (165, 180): -0.03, 479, 411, 444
